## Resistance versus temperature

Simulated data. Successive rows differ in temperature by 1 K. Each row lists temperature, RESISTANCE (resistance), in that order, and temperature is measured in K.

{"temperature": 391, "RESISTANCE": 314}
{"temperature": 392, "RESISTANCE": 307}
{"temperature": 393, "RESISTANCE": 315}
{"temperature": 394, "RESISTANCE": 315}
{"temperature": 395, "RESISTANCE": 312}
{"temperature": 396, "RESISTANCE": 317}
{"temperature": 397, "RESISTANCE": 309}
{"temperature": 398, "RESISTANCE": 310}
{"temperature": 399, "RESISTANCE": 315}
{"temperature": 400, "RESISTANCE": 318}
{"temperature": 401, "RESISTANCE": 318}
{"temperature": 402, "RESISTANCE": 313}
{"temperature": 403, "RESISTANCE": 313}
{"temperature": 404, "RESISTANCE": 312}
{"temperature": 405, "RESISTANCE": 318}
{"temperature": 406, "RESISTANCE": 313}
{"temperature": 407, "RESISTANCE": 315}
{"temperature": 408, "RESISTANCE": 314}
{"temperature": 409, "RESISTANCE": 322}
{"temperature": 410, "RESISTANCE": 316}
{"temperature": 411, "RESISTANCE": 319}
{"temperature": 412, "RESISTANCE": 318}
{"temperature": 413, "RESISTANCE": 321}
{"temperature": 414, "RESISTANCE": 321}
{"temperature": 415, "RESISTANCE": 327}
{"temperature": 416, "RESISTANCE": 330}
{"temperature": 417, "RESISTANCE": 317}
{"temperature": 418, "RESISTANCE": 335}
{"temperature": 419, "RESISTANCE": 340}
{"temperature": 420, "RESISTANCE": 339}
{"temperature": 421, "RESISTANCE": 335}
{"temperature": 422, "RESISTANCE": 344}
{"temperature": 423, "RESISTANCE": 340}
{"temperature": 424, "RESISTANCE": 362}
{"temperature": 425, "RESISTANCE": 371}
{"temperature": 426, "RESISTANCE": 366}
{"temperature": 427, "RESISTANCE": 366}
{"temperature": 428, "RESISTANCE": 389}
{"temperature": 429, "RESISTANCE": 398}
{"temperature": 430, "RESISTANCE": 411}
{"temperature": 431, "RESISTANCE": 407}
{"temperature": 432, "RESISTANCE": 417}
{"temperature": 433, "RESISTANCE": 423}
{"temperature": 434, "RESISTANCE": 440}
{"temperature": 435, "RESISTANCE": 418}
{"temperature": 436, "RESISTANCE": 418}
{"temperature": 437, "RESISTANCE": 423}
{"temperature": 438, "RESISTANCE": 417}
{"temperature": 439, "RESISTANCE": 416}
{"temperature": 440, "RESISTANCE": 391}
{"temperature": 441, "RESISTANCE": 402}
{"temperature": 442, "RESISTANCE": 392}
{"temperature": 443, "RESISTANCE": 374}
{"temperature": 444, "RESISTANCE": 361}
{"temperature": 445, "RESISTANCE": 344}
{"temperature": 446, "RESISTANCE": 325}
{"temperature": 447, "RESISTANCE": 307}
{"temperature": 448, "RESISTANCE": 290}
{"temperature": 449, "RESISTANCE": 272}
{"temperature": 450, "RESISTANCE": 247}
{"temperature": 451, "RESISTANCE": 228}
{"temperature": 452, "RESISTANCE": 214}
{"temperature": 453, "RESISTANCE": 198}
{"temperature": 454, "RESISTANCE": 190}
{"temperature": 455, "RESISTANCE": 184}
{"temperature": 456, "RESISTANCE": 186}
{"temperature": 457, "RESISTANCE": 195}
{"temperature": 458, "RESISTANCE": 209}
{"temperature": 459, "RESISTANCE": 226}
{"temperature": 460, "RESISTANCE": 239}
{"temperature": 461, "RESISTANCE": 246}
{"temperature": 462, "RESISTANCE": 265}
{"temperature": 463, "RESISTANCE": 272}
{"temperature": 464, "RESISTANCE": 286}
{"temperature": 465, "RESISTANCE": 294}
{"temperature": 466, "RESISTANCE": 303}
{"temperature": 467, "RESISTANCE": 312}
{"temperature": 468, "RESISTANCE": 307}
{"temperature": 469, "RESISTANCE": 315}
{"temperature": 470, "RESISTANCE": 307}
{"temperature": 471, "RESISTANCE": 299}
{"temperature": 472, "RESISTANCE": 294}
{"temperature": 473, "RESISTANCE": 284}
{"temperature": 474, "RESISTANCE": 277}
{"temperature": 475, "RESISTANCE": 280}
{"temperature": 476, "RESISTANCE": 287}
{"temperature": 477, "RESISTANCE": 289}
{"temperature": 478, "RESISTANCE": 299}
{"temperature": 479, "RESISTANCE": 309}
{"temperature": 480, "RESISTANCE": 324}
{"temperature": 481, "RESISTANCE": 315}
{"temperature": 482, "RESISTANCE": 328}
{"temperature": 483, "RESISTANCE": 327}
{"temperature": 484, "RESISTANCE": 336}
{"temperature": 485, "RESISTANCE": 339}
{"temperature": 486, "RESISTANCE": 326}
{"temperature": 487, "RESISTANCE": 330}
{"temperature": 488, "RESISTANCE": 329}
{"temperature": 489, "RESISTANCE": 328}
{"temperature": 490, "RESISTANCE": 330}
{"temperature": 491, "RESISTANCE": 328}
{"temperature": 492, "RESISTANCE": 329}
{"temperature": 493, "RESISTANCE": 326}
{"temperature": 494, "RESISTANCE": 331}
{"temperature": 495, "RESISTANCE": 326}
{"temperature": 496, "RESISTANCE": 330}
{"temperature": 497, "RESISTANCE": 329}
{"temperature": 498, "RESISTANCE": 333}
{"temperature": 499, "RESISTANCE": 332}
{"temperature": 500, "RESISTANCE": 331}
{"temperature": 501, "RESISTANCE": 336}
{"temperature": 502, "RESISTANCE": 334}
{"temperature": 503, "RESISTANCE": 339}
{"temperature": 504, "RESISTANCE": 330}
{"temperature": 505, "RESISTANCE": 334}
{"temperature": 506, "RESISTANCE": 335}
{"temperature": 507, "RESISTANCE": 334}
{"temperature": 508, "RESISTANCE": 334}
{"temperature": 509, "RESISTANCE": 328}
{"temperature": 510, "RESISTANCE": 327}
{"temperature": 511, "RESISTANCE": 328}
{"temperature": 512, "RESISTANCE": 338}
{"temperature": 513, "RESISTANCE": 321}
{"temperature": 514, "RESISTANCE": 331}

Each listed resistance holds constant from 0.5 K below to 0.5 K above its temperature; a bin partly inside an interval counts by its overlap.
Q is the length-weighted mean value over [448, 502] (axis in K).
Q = 290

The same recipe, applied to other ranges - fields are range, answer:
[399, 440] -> 355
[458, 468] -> 270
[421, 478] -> 318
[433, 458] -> 318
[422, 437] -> 394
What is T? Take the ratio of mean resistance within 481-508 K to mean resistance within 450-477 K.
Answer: 1.28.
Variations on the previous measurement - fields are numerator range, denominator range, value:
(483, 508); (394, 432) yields 0.99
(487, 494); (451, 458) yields 1.66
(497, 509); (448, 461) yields 1.52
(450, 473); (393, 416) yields 0.80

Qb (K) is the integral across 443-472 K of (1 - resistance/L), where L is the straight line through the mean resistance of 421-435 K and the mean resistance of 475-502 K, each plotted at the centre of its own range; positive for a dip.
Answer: 7.2 K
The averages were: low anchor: 386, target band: 267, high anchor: 323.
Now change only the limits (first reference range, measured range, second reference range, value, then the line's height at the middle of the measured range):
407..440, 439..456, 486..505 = 2.81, 353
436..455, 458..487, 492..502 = 2.76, 326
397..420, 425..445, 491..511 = -4.73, 323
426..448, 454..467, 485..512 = 4.39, 367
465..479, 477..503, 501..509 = -0.81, 317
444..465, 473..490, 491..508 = -0.81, 299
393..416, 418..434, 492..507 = -2.74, 320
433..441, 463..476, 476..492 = 2.06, 351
